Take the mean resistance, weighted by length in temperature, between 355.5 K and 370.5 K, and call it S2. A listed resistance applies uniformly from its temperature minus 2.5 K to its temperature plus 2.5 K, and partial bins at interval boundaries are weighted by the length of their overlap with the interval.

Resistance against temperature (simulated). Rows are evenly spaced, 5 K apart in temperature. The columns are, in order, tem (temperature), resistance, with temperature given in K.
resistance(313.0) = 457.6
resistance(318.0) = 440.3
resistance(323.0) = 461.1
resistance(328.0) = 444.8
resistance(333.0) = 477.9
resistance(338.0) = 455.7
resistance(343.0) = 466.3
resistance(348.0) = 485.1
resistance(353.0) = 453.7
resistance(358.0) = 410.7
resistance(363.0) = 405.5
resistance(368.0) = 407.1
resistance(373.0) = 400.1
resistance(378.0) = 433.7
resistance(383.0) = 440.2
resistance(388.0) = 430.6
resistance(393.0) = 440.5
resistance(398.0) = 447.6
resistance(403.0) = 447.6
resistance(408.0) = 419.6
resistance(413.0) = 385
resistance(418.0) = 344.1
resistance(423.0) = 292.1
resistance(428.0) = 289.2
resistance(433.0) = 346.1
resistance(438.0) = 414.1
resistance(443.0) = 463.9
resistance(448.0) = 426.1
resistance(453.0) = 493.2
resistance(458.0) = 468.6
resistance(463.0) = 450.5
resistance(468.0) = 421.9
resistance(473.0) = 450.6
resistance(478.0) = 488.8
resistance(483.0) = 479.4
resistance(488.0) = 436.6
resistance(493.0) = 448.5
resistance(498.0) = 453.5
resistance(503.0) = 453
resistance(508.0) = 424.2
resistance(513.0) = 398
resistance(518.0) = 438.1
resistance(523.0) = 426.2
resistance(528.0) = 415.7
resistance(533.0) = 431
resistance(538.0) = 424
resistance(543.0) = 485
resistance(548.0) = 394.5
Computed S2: 408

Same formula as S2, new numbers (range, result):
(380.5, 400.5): 440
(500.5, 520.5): 428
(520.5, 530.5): 421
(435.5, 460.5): 453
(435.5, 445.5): 439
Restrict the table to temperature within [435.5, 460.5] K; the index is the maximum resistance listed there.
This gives 493.2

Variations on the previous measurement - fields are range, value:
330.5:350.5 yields 485.1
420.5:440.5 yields 414.1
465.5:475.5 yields 450.6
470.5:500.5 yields 488.8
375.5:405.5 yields 447.6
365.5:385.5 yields 440.2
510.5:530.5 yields 438.1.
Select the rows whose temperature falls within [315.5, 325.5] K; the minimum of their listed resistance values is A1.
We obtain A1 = 440.3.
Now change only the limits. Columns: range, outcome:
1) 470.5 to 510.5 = 424.2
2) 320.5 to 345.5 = 444.8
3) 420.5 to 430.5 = 289.2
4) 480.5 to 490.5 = 436.6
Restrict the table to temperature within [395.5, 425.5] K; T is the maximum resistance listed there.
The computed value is 447.6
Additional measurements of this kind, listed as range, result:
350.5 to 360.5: 453.7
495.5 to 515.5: 453.5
